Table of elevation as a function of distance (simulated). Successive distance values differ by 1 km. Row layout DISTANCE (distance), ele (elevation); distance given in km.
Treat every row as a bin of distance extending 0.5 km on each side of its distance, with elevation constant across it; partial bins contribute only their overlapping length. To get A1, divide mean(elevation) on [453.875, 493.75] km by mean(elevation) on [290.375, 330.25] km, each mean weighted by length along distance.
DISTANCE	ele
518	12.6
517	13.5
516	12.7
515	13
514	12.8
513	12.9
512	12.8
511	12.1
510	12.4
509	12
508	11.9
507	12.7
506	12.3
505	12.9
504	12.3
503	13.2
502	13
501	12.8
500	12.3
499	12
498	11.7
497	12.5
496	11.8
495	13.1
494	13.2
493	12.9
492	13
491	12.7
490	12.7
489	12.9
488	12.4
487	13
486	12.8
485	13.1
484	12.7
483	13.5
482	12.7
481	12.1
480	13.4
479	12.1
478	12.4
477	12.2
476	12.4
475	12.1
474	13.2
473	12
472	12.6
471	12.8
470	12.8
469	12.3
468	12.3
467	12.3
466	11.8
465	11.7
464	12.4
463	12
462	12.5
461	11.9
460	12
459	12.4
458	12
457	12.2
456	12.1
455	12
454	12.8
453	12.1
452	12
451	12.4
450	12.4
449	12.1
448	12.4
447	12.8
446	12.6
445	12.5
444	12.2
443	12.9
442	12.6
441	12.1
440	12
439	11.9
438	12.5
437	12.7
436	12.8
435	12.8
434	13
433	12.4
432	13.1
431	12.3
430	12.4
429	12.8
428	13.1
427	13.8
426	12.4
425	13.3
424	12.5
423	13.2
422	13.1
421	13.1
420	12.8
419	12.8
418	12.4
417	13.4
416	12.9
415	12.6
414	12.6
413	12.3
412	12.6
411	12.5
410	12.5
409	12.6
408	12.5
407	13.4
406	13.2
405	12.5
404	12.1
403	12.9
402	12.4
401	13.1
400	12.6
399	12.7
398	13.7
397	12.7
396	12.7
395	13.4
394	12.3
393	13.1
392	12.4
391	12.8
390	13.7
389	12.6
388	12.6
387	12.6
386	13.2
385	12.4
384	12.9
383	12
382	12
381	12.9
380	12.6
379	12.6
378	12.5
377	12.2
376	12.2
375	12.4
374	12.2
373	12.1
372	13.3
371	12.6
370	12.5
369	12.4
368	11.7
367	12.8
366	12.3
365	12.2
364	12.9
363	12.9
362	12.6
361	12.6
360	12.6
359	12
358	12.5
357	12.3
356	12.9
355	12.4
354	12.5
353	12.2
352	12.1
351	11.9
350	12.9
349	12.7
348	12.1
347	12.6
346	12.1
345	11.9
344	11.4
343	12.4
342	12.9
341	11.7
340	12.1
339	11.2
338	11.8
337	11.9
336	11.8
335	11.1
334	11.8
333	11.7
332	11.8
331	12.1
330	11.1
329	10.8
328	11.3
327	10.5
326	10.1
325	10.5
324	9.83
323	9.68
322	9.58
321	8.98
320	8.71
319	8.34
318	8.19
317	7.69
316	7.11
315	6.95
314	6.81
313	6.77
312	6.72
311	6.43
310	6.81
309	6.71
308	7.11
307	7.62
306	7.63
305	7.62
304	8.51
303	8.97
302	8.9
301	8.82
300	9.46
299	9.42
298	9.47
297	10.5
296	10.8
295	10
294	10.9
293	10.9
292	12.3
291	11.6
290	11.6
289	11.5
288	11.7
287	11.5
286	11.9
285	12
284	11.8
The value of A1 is 1.39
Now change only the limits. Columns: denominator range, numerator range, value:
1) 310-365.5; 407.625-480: 1.15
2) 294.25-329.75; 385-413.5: 1.47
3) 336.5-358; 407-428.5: 1.05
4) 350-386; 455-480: 0.99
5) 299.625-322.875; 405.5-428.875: 1.63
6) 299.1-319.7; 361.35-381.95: 1.62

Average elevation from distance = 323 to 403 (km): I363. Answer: 12.2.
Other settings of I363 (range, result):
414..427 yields 12.9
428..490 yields 12.5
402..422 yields 12.7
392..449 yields 12.7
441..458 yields 12.4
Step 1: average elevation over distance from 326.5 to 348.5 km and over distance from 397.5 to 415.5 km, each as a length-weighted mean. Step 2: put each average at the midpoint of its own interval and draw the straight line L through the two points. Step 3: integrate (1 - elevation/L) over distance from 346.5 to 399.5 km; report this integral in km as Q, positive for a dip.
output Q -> -1.44 km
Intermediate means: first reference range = 11.7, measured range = 12.6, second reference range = 12.7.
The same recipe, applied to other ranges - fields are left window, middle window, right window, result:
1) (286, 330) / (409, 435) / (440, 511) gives -3.10 km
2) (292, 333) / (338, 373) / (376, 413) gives -4.42 km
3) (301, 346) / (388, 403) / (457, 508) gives -2.64 km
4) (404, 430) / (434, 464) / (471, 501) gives 0.88 km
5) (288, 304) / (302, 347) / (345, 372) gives 6.48 km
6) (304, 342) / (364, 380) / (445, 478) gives -3.00 km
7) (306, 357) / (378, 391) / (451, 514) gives -1.84 km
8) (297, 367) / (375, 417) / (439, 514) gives -4.93 km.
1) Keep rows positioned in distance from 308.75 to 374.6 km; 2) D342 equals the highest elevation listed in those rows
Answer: 13.3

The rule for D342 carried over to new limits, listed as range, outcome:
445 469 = 12.8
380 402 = 13.7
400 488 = 13.8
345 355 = 12.9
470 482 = 13.4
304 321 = 8.98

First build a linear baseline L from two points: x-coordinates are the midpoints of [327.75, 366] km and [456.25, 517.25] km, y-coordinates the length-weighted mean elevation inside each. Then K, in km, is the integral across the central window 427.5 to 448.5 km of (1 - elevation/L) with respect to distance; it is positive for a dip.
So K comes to -0.3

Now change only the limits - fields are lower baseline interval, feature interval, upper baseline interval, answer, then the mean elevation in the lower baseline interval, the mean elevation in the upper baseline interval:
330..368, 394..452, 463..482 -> -1.84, 12.2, 12.4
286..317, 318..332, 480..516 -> -0.90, 9.06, 12.6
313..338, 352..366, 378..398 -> -1.31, 9.91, 12.7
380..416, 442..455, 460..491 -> 0.16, 12.7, 12.5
